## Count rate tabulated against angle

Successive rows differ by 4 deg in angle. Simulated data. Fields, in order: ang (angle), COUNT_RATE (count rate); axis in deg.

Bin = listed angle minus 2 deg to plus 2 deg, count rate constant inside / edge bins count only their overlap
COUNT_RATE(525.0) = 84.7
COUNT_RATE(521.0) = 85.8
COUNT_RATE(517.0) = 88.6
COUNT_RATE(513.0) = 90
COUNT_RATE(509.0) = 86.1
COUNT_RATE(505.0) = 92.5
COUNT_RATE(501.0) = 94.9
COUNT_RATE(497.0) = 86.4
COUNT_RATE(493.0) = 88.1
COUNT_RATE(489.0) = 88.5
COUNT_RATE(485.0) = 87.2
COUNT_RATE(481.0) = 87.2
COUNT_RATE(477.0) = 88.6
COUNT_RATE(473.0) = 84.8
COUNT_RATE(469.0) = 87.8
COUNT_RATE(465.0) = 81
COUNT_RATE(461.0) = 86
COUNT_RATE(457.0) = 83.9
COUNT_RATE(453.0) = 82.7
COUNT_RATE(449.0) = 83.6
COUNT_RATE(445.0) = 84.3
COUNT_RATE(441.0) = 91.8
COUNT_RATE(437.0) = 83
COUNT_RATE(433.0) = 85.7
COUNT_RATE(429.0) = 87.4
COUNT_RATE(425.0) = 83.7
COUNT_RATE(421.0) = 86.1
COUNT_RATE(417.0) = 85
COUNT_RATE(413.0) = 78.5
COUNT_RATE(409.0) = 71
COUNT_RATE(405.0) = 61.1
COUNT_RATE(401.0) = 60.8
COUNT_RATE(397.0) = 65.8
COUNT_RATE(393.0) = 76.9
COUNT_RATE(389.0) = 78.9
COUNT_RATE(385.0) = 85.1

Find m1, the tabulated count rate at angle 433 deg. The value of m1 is 85.7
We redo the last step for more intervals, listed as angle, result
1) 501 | 94.9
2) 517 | 88.6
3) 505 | 92.5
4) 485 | 87.2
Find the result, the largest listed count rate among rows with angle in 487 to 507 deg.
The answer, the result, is 94.9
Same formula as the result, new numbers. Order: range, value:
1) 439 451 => 91.8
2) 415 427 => 86.1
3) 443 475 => 87.8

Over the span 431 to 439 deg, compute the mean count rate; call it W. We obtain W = 84.3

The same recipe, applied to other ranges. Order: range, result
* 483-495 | 87.9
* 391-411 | 67.1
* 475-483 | 87.9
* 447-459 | 83.4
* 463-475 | 84.5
